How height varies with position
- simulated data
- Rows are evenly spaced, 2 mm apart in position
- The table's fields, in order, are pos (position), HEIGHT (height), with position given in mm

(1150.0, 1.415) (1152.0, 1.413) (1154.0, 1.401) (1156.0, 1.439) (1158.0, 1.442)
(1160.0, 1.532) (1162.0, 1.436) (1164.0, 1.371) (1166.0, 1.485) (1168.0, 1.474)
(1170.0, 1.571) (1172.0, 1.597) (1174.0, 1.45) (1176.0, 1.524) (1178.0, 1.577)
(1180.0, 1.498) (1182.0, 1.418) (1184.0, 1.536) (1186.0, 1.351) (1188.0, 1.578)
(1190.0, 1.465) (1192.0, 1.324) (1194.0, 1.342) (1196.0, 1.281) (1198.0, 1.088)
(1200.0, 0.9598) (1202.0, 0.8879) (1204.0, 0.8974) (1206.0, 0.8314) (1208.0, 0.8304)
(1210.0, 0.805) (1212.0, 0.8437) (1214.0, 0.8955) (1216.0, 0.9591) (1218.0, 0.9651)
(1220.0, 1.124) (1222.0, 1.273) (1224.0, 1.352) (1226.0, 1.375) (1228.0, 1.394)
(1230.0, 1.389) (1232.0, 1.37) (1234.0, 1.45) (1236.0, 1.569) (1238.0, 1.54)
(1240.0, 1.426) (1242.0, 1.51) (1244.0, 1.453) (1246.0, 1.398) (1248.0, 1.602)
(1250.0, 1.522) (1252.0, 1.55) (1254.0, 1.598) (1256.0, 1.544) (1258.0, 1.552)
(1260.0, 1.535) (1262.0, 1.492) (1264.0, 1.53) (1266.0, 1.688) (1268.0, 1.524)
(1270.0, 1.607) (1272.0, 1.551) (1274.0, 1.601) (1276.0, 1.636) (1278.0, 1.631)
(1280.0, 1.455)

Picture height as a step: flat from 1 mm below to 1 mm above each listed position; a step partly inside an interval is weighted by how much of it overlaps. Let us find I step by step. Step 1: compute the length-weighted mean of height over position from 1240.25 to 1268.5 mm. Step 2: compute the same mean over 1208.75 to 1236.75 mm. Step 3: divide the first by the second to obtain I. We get 1.3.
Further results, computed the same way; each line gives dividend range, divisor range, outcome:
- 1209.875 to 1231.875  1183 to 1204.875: 0.92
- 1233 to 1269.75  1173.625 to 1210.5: 1.23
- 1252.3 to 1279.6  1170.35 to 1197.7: 1.08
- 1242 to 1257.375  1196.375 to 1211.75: 1.67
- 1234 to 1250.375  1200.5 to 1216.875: 1.72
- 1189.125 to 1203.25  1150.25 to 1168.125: 0.82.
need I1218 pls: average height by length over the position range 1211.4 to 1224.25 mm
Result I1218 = 1.05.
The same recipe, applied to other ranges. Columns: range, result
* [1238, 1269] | 1.53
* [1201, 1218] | 0.874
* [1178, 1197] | 1.43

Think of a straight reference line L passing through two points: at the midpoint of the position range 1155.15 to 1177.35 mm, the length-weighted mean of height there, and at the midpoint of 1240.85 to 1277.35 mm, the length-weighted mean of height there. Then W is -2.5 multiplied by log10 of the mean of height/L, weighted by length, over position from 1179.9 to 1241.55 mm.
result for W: 0.23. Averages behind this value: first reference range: 1.49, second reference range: 1.55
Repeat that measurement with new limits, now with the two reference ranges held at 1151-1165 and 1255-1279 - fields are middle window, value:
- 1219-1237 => 0.12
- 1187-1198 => 0.08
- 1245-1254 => 0.02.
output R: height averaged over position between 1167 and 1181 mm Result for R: 1.53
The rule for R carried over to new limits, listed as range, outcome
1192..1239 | 1.15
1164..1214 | 1.27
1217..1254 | 1.41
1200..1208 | 0.878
